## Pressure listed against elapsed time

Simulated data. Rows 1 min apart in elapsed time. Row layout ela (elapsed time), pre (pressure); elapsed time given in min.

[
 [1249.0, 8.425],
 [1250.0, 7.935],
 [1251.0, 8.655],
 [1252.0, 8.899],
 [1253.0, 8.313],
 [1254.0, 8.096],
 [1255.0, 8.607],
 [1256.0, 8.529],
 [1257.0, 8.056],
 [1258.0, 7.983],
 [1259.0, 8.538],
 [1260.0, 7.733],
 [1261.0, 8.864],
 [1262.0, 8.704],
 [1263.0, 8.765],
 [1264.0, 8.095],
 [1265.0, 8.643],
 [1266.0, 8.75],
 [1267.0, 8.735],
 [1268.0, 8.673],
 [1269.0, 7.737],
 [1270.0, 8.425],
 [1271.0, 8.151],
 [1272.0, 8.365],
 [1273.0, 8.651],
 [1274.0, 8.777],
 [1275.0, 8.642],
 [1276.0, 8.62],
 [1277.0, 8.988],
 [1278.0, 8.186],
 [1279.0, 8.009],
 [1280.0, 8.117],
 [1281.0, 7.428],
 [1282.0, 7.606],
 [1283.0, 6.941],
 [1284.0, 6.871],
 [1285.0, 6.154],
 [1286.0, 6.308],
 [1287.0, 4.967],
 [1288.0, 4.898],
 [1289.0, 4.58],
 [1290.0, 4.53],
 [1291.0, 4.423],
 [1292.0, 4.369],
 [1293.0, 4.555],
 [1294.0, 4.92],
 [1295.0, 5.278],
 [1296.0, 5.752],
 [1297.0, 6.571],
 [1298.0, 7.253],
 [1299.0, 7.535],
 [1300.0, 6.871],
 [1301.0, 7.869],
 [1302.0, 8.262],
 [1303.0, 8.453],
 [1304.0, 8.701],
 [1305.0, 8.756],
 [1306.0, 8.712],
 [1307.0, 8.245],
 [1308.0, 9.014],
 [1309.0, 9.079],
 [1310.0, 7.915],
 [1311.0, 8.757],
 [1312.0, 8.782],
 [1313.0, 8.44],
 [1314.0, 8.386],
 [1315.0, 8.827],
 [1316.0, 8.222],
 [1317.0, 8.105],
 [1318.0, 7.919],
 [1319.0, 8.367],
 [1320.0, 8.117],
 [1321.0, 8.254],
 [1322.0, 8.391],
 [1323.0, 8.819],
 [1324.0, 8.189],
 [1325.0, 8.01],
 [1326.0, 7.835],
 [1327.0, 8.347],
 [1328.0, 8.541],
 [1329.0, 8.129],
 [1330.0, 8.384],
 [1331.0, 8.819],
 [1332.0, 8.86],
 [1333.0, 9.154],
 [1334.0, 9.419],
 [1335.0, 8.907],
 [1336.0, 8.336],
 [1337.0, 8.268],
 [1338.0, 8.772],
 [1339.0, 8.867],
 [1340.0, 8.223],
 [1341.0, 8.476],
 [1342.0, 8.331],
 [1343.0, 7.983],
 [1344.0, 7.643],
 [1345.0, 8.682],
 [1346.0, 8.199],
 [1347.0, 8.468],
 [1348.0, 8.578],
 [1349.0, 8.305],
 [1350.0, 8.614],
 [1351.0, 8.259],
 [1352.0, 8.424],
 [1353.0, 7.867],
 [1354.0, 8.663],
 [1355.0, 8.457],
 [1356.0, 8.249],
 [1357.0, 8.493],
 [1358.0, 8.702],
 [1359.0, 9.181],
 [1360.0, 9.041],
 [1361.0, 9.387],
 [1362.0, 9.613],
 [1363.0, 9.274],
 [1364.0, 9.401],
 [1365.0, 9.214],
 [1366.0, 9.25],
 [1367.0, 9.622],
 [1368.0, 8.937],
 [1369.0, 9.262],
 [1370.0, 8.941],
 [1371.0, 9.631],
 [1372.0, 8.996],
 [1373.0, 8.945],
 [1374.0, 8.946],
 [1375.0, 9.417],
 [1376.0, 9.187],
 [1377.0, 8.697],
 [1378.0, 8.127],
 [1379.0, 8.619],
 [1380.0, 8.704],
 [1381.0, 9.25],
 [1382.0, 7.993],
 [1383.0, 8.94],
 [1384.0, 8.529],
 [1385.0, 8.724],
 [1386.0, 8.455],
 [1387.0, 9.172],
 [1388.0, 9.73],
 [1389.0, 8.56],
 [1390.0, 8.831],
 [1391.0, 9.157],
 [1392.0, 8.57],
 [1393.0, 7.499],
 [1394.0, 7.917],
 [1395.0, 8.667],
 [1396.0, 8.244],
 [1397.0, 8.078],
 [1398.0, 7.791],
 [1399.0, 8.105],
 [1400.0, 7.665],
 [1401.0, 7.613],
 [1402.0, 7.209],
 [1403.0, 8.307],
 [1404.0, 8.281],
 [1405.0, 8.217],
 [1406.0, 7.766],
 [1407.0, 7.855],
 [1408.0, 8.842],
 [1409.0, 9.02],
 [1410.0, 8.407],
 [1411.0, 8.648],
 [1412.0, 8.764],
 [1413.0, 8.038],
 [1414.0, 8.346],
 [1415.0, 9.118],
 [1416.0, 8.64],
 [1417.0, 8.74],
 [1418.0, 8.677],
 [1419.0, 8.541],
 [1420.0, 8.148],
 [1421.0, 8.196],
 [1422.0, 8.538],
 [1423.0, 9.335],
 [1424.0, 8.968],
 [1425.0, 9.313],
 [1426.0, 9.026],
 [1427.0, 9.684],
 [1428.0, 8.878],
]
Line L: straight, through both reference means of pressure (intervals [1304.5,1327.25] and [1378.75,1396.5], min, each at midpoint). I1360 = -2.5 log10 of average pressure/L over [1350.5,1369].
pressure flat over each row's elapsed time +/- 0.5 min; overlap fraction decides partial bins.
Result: -0.04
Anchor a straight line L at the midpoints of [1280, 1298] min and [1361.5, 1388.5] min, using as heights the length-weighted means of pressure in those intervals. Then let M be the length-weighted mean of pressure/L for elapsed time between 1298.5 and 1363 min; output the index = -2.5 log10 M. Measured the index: -0.16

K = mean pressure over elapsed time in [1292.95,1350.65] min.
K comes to 8.16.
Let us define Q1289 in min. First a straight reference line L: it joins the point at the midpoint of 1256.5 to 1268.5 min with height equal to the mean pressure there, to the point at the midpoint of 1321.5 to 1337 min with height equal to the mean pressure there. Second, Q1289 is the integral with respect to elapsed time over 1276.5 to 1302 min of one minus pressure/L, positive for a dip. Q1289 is 6.3 min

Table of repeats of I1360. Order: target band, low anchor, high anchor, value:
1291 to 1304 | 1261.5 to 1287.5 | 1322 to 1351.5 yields 0.25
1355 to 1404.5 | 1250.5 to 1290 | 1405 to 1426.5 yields -0.04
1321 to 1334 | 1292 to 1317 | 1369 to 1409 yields -0.08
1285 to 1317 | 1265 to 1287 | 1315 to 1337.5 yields 0.16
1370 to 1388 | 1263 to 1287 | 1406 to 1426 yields -0.05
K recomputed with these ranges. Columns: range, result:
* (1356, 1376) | 9.15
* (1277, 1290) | 6.68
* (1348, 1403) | 8.68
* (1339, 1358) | 8.35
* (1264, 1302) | 7.09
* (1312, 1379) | 8.64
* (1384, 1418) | 8.4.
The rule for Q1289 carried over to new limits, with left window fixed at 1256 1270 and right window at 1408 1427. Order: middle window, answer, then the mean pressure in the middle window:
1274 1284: 0.5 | 8.04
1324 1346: 0.2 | 8.46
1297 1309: 0.5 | 8.12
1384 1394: 0.0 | 8.69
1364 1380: -0.8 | 9.05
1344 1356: 0.3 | 8.37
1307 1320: 0.1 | 8.46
